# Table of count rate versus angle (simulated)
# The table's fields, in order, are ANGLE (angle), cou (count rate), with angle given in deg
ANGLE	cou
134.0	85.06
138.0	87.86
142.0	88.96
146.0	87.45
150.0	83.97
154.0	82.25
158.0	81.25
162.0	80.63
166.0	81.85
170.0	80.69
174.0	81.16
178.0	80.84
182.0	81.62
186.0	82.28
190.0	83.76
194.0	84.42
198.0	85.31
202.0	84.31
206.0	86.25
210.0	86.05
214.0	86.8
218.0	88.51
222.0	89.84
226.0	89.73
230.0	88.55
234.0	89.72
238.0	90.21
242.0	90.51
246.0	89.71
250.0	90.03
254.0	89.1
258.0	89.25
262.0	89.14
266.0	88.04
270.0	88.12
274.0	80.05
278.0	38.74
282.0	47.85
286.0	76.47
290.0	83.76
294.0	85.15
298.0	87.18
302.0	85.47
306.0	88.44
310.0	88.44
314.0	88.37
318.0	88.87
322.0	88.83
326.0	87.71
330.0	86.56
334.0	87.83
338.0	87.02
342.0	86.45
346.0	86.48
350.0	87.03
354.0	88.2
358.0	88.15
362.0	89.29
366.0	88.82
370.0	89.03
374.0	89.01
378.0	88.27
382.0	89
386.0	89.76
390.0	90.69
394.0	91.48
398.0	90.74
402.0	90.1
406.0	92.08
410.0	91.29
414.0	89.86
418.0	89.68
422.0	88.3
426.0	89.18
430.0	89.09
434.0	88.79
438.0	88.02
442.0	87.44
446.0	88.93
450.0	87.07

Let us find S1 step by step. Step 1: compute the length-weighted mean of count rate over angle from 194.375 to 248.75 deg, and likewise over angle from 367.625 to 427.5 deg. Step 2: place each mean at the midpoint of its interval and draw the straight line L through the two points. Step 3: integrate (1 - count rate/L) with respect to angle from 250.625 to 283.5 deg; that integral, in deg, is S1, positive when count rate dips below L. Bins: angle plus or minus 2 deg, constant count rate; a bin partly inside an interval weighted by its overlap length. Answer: 4.2 deg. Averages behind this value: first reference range 88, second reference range 89.9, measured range 77.3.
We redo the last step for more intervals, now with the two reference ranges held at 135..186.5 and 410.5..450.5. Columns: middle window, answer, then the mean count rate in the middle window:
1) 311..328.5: -0.4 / 88.4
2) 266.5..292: 4.6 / 70.3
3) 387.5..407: -0.6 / 90.9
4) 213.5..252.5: -2.2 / 89.5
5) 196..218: -0.5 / 86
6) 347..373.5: -0.3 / 88.4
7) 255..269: -0.6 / 88.8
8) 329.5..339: 0.0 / 87.2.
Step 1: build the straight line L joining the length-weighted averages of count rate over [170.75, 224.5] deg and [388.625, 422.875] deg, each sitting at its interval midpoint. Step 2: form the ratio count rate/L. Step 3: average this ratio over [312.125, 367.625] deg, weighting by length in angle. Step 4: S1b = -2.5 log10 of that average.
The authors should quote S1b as 0.01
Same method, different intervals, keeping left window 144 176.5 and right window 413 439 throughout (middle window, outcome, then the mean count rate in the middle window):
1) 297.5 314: -0.02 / 87.5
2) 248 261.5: -0.06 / 89.4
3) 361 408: -0.02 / 89.9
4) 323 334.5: -0.01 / 87.4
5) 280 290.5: 0.26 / 67.3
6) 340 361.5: 0.00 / 87.4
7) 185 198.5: -0.01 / 83.9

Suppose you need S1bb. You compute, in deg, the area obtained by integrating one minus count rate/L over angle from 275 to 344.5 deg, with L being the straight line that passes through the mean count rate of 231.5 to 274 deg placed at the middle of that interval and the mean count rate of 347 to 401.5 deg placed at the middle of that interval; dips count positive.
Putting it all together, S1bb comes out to 6.0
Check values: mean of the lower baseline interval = 88.9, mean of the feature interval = 81.4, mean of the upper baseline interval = 89.2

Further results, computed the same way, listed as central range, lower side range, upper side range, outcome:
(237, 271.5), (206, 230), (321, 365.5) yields -0.55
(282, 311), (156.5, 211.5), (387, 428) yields 1.45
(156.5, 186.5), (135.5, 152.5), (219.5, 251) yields 2.22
